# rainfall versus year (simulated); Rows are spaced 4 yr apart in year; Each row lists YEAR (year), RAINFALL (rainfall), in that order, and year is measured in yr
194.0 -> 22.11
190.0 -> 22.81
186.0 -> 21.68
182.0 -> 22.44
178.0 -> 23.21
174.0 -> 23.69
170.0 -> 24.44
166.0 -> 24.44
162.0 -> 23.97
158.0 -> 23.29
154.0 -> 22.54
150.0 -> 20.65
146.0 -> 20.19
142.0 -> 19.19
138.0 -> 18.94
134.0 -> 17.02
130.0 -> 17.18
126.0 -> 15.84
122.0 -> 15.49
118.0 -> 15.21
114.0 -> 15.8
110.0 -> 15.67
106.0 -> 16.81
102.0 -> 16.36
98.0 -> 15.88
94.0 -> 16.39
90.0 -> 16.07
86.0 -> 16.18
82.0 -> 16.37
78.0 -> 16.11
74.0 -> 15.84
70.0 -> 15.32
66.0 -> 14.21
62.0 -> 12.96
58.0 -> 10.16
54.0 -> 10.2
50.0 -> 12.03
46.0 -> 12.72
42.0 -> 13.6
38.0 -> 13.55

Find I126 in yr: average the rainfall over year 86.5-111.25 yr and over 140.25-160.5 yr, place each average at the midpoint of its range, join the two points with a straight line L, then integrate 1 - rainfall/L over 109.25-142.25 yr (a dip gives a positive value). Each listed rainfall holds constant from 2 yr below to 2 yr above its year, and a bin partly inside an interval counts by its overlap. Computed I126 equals 3.9 yr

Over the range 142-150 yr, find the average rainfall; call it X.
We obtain 20.1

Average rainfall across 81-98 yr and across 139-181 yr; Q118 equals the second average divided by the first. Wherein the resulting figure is 1.4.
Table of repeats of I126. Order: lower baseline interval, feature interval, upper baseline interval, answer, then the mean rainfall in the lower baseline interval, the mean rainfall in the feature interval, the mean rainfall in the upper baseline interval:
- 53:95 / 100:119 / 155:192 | 1.79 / 14.6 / 16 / 23.3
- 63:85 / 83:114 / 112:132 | -0.95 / 15.5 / 16.2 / 15.9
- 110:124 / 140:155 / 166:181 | -0.38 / 15.5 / 20.5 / 23.8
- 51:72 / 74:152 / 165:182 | 2.87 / 12.5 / 16.9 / 23.7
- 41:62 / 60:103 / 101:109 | -3.56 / 11.8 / 15.6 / 16.5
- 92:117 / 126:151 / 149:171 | 2.42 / 16.1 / 18.5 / 23.3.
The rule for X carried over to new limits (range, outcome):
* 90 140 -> 16.4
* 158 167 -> 24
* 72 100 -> 16.1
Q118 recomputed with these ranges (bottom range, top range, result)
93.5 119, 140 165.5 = 1.36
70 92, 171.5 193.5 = 1.42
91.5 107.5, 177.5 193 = 1.37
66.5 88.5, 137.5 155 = 1.28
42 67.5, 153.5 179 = 1.96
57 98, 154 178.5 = 1.57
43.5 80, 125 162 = 1.49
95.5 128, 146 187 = 1.44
